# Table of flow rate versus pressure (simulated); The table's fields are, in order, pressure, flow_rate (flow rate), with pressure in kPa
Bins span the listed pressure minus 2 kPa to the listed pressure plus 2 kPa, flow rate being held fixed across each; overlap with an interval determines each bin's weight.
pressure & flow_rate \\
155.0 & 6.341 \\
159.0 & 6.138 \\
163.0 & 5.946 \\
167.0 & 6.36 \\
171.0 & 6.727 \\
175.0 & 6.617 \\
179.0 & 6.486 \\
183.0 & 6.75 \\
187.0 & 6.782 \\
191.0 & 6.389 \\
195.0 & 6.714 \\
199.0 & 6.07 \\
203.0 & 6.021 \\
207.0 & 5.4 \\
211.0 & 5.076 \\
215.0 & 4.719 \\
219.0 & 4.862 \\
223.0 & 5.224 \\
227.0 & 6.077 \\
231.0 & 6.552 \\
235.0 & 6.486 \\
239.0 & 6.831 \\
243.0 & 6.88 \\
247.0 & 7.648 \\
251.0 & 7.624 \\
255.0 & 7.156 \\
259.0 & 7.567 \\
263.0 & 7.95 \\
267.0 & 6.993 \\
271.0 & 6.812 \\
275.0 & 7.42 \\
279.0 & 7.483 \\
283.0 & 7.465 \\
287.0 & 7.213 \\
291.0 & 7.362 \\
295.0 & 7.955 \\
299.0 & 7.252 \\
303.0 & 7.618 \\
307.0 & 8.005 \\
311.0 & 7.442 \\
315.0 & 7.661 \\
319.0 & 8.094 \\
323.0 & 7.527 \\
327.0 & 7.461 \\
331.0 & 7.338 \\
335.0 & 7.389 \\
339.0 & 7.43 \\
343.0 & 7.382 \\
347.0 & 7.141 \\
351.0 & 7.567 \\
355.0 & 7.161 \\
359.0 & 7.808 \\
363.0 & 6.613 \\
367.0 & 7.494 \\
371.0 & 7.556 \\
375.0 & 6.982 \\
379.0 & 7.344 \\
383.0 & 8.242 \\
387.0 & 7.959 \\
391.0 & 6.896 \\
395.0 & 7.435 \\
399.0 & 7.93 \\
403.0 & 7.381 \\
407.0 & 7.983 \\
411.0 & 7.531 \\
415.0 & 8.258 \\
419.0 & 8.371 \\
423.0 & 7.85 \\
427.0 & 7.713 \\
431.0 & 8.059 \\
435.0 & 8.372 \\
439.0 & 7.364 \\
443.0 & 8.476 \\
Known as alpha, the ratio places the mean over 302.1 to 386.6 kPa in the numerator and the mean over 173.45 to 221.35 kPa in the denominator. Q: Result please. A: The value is 1.25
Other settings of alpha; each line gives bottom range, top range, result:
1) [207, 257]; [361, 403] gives 1.20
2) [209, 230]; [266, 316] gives 1.42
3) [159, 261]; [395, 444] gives 1.24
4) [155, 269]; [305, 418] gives 1.17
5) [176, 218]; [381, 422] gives 1.29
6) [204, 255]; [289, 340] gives 1.23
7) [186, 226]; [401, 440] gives 1.38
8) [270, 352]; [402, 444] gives 1.06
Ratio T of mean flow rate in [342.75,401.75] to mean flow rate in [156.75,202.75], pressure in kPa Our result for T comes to 1.16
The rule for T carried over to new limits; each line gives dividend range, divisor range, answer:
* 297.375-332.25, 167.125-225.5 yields 1.27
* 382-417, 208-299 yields 1.14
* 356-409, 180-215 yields 1.23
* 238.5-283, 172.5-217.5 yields 1.20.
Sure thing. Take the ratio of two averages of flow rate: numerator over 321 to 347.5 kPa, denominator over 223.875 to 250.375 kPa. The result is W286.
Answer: 1.1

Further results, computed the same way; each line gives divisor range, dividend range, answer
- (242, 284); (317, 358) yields 1.01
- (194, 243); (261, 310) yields 1.27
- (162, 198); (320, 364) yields 1.13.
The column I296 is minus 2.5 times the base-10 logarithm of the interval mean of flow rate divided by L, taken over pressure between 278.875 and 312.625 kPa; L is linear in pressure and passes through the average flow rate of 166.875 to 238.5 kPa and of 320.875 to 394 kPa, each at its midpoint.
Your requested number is -0.10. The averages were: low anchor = 6.08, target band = 7.54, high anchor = 7.41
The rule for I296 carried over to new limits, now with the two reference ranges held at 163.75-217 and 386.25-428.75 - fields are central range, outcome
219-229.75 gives 0.153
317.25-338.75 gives -0.056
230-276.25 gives -0.087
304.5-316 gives -0.098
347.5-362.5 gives -0.003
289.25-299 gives -0.099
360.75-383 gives 0.028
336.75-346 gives -0.017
